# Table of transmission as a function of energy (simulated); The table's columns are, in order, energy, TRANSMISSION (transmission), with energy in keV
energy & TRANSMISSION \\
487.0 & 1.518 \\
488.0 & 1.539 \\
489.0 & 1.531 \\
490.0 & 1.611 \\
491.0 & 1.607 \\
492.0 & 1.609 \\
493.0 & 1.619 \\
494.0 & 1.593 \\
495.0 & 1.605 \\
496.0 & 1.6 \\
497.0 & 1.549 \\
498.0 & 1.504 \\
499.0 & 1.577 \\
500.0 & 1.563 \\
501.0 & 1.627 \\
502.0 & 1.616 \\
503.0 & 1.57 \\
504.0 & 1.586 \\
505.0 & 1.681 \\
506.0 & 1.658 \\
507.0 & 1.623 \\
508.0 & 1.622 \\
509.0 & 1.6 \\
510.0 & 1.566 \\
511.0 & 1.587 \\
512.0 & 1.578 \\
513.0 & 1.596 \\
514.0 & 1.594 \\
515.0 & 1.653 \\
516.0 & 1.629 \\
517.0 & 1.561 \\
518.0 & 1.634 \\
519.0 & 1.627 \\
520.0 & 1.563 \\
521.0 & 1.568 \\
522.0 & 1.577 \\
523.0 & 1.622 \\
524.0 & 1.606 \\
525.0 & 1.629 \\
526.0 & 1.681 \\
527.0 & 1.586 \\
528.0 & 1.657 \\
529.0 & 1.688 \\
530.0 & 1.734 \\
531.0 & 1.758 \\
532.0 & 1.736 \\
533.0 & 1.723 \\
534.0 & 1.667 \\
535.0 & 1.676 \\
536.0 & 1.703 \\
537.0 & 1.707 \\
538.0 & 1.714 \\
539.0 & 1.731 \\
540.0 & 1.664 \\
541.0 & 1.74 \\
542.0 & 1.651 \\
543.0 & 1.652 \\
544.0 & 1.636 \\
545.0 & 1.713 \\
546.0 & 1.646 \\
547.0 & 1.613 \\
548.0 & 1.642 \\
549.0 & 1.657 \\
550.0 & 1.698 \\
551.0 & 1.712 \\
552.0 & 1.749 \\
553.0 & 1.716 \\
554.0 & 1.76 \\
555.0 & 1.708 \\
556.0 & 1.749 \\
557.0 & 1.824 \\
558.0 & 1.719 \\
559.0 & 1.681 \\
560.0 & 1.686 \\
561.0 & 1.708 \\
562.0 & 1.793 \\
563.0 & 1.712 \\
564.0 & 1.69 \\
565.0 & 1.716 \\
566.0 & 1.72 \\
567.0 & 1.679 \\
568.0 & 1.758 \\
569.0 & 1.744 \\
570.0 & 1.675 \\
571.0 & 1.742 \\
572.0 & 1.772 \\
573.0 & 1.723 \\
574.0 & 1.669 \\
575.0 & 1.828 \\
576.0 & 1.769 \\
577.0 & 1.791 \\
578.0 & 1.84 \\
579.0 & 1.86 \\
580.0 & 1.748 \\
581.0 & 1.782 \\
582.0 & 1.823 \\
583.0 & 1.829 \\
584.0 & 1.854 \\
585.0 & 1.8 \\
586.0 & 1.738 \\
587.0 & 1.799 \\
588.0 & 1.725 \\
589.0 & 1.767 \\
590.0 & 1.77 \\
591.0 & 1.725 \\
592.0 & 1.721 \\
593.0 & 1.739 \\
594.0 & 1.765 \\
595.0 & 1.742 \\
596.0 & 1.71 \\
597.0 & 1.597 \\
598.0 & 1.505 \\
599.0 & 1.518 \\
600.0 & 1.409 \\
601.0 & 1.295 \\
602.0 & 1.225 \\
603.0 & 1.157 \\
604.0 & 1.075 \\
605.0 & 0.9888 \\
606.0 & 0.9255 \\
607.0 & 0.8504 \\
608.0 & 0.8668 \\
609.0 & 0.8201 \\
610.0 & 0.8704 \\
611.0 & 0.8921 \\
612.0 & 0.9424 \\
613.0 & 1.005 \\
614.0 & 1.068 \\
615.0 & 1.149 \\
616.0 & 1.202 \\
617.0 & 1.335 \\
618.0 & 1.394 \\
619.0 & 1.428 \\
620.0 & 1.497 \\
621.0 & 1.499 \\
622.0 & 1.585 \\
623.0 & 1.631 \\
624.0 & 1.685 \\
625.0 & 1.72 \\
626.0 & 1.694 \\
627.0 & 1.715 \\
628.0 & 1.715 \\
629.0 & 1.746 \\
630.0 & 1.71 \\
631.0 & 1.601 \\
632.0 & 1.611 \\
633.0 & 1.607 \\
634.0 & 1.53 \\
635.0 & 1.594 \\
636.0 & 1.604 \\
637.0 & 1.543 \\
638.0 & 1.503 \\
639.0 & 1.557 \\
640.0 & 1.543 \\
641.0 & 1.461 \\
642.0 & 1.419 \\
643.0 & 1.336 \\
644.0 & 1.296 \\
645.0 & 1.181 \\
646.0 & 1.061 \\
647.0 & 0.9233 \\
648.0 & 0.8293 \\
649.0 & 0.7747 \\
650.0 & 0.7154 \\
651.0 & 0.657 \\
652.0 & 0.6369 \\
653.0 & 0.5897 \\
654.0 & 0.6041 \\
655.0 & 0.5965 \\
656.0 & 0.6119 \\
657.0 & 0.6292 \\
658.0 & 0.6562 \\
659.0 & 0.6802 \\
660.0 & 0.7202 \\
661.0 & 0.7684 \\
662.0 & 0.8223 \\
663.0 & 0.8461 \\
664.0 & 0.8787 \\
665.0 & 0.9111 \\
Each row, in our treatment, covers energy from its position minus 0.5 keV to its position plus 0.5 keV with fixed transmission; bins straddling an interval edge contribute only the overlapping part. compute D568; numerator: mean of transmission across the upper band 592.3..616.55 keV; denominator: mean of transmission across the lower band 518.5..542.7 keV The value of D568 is 0.74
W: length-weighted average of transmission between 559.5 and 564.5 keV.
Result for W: 1.72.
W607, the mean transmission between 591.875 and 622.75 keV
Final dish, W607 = 1.28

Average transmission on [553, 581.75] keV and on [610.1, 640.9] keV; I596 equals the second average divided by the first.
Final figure 0.84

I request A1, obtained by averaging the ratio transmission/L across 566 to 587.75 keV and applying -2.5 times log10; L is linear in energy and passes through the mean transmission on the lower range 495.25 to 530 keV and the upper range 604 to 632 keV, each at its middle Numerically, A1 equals -0.23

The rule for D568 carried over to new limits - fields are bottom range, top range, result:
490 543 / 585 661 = 0.79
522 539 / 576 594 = 1.06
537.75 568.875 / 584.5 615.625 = 0.80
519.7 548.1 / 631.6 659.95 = 0.65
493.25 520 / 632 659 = 0.69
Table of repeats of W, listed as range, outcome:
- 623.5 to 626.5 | 1.7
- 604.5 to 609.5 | 0.89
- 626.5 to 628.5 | 1.72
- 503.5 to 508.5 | 1.63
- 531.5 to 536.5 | 1.7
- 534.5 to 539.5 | 1.71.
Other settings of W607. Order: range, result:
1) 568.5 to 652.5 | 1.45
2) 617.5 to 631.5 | 1.62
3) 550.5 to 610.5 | 1.61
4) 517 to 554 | 1.67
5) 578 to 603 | 1.68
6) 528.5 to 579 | 1.72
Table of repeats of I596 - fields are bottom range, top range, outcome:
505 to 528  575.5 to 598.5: 1.09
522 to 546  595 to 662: 0.73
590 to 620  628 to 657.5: 0.93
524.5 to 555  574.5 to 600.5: 1.03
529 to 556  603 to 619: 0.61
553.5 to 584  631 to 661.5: 0.62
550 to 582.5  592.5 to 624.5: 0.74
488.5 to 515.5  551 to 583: 1.09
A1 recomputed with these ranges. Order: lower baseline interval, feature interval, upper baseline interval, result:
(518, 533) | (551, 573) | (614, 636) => -0.08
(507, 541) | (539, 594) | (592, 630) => -0.16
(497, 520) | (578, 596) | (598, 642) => -0.23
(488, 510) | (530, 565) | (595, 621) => -0.20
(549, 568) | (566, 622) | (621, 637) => 0.13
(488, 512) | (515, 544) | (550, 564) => 0.00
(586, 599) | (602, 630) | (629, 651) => 0.18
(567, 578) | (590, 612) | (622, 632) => 0.30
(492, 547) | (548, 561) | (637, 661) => -0.18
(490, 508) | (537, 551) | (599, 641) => -0.11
